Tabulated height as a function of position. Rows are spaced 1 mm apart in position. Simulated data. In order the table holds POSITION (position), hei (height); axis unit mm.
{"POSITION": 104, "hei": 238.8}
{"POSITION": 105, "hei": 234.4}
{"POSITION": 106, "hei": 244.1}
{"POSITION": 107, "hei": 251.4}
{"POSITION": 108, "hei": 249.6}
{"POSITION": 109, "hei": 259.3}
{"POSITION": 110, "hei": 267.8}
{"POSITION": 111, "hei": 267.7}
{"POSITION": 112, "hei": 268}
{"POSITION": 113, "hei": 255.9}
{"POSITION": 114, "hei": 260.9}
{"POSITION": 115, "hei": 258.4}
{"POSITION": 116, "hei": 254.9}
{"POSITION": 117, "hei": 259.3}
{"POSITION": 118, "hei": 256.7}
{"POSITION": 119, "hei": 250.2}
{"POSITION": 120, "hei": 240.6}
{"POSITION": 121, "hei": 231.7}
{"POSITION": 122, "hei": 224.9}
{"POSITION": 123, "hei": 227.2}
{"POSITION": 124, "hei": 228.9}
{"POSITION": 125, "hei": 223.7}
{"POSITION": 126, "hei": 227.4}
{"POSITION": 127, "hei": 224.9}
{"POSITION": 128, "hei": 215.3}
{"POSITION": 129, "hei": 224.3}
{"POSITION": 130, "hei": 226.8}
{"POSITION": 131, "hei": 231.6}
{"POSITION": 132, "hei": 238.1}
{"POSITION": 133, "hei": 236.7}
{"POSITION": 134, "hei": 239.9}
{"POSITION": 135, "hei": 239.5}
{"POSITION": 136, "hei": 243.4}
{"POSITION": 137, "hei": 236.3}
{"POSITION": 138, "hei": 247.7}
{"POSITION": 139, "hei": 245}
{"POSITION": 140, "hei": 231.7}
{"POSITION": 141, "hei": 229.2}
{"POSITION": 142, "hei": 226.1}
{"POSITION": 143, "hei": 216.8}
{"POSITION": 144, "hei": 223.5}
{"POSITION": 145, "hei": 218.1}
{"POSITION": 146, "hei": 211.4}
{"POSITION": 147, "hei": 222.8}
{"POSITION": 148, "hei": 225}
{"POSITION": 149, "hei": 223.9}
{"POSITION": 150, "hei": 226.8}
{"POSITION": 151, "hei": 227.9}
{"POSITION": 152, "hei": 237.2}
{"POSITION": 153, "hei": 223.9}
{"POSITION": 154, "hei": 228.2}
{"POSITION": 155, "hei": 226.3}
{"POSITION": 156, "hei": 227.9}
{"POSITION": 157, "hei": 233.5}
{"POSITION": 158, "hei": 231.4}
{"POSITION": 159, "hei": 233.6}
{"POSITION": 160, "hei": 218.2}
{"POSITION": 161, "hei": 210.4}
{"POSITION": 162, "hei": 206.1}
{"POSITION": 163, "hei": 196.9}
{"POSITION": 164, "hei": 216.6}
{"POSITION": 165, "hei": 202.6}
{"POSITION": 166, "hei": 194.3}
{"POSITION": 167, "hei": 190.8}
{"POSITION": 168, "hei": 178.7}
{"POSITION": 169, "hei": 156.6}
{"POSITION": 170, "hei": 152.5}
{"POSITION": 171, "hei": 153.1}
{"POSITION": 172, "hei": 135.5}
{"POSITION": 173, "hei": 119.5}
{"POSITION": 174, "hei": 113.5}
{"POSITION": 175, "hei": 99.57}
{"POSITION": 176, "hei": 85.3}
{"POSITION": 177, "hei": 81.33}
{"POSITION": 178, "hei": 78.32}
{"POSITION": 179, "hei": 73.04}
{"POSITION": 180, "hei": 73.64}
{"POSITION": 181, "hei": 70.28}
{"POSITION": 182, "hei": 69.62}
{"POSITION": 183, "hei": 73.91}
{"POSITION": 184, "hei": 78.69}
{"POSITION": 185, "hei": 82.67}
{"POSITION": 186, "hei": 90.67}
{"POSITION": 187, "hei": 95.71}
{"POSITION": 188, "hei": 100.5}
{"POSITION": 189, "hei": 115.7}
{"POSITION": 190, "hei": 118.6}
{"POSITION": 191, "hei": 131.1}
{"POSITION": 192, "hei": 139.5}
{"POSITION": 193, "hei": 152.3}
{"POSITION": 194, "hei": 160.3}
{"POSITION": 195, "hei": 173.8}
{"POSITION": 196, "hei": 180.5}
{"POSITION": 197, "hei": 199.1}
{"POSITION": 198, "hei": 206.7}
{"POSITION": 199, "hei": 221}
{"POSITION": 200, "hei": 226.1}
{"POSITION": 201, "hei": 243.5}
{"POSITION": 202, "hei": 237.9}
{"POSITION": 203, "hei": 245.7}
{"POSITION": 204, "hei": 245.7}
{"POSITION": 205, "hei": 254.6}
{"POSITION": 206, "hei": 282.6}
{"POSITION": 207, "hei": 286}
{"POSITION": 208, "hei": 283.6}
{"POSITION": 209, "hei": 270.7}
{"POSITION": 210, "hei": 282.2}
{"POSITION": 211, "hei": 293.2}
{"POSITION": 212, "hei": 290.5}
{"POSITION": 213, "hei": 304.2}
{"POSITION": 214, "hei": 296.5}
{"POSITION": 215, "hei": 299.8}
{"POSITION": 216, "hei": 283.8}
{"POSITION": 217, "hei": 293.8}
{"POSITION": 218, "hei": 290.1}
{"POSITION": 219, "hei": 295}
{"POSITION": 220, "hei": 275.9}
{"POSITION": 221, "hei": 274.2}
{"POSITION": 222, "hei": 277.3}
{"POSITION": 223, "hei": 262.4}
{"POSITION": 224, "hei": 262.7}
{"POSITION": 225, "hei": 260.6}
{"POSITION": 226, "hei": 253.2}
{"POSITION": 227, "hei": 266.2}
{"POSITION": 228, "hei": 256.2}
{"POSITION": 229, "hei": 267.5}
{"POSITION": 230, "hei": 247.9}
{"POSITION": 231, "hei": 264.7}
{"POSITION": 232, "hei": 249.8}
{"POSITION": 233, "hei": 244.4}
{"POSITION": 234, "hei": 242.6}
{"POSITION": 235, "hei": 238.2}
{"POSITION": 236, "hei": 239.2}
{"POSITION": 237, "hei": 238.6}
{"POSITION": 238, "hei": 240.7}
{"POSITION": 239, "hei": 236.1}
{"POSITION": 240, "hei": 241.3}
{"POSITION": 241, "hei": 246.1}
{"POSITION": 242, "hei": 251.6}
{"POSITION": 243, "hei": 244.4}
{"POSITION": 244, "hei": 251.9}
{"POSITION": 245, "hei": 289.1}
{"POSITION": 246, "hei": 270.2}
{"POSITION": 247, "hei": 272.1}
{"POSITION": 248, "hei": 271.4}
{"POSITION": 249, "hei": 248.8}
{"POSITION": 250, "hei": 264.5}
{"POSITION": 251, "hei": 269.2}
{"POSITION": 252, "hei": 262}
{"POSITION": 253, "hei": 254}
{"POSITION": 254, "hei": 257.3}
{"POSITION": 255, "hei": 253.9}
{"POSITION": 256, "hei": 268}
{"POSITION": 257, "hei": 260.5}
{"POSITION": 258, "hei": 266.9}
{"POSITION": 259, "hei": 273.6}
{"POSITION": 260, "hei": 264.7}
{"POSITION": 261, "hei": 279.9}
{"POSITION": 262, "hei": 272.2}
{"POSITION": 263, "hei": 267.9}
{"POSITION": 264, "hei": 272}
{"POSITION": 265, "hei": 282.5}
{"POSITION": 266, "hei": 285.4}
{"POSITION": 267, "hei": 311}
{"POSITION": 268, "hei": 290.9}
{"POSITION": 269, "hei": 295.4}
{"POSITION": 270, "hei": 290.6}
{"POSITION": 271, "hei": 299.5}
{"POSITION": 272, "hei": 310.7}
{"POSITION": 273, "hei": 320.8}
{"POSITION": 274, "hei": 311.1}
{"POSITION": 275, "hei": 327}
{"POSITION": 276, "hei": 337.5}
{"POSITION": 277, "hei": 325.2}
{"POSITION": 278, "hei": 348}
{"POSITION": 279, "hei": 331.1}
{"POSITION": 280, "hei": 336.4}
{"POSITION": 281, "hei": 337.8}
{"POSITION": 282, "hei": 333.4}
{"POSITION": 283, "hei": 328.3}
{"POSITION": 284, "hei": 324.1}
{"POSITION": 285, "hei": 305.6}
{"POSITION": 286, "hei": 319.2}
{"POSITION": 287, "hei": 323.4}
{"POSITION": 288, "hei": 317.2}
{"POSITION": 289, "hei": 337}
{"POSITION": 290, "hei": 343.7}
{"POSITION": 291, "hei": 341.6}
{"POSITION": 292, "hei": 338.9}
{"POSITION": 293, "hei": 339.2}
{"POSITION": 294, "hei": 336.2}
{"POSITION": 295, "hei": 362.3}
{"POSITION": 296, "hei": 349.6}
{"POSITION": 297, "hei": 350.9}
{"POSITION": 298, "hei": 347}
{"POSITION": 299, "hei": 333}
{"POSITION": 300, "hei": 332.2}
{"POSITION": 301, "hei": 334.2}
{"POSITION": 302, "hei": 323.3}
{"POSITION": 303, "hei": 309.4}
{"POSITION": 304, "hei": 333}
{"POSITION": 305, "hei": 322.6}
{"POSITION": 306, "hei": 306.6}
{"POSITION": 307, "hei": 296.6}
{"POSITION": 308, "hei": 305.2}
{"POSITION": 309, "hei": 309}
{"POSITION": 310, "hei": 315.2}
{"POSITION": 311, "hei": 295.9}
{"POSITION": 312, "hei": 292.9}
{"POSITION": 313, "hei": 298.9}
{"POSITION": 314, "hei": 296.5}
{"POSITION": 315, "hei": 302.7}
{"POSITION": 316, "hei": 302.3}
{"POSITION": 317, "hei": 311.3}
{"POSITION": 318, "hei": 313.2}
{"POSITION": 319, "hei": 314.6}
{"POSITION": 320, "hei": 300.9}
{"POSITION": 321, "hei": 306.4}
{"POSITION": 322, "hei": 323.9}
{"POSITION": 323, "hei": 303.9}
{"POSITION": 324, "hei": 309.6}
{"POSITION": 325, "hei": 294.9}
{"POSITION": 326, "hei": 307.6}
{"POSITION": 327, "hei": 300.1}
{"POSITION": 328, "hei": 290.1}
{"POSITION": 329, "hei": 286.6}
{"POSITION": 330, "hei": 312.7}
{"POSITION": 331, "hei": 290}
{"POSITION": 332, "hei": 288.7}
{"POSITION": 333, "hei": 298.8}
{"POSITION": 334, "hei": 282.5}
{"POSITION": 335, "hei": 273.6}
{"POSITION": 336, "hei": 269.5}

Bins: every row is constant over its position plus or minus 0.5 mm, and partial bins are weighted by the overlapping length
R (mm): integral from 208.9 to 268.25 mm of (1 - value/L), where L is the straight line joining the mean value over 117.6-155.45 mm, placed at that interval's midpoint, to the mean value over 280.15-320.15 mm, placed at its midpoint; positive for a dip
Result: 4.16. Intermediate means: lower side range 230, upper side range 322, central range 267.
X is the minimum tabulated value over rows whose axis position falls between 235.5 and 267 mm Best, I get 236.1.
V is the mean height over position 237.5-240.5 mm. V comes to 239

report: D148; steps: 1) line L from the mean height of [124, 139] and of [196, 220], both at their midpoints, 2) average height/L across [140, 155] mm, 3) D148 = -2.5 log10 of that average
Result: 0.070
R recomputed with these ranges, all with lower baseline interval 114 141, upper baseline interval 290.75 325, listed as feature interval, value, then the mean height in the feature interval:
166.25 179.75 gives 7.0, 125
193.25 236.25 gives 3.3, 256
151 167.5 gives 2.2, 218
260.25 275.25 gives 0.4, 293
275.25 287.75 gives -0.9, 329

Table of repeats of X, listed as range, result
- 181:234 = 69.62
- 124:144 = 215.3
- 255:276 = 253.9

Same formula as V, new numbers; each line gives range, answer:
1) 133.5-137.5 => 240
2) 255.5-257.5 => 264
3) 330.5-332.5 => 289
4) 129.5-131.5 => 229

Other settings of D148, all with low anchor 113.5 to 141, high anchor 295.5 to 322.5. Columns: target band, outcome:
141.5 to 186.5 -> 0.42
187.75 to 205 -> 0.40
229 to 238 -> 0.15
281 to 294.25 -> -0.08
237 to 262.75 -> 0.12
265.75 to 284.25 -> -0.06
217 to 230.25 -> 0.04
